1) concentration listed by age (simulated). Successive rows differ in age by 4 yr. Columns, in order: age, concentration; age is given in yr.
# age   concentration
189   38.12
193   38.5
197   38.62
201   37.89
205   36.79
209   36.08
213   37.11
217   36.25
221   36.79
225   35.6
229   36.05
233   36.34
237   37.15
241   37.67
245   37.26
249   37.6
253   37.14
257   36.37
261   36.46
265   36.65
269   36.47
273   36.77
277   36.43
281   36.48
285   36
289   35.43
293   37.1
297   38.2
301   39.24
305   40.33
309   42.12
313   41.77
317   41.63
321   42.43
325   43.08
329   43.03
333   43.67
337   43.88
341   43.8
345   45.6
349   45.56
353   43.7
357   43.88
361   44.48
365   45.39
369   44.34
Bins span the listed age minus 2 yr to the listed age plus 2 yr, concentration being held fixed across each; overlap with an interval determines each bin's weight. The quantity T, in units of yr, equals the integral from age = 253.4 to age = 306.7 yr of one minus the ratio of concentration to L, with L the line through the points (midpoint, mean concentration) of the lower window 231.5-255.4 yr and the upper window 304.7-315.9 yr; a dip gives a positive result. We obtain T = 3.4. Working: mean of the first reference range 37.2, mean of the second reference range 41.6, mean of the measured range 37.1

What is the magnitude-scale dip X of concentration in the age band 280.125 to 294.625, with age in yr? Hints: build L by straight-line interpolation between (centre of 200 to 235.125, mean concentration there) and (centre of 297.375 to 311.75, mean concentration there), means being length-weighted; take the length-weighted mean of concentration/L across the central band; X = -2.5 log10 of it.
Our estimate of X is 0.10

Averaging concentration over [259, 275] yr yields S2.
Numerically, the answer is 36.6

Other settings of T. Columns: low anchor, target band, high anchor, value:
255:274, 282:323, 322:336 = 1.2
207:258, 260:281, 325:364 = 1.4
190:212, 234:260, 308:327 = 1.5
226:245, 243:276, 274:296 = -0.2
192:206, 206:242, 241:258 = 1.0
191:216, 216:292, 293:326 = 4.8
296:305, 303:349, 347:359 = -1.4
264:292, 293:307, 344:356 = 0.0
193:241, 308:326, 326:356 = 0.2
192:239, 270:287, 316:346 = 1.7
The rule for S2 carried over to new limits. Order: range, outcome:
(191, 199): 38.6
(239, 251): 37.5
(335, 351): 44.7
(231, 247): 37.1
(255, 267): 36.5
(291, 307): 38.7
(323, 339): 43.4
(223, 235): 36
